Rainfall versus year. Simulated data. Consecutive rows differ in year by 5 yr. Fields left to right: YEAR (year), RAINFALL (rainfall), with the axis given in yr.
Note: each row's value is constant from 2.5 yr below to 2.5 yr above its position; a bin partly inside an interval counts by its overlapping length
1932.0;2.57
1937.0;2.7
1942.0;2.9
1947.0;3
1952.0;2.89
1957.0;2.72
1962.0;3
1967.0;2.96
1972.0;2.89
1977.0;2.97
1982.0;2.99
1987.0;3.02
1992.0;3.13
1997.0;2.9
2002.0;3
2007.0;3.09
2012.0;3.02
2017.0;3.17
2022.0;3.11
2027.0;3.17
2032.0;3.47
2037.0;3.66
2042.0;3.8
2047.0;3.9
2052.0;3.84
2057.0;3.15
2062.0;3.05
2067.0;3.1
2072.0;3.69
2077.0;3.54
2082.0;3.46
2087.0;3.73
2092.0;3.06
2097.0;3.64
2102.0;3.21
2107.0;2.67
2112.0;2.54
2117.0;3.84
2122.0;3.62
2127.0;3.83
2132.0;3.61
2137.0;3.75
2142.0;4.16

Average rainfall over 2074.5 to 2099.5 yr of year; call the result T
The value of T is 3.49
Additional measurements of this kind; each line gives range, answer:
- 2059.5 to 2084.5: 3.37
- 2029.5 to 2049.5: 3.71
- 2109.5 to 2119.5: 3.19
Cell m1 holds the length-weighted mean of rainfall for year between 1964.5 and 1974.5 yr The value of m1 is 2.92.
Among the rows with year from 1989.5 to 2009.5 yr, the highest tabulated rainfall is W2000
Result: 3.13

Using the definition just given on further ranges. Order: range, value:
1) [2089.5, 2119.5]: 3.84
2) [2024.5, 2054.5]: 3.9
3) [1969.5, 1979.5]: 2.97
